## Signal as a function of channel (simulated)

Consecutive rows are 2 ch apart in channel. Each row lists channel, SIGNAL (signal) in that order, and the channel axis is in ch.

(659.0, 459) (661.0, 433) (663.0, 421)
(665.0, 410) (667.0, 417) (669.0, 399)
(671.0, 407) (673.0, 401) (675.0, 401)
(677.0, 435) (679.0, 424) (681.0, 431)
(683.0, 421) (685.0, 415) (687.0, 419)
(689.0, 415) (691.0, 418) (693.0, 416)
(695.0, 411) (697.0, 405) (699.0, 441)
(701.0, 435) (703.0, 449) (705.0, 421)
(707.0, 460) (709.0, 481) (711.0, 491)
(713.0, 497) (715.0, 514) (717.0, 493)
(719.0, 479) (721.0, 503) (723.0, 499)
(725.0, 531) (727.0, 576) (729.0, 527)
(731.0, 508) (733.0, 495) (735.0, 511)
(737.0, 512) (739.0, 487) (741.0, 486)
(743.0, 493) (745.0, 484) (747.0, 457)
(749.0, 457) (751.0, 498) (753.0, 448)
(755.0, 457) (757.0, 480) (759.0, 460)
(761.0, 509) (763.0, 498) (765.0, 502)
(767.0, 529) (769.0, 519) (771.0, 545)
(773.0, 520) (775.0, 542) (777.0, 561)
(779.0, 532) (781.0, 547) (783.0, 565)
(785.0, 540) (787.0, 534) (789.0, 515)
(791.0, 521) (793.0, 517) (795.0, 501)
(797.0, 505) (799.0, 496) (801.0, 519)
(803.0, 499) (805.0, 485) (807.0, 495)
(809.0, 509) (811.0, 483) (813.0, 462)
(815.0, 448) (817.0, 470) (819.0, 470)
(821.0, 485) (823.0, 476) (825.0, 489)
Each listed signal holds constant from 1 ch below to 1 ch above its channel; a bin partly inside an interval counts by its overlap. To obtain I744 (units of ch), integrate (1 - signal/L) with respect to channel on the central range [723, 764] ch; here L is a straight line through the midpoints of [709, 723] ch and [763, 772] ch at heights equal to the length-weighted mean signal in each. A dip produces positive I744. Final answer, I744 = 1.20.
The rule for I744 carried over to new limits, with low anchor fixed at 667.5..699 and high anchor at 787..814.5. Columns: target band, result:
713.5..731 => -2.8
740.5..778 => -2.1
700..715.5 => -1.2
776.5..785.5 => -1.2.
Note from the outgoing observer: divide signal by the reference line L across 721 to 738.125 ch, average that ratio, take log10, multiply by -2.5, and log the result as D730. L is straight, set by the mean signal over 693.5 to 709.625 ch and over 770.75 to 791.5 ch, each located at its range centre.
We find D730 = -0.10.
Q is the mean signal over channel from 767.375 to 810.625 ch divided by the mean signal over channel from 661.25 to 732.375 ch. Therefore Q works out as 1.16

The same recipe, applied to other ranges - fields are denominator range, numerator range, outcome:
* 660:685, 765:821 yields 1.23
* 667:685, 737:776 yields 1.19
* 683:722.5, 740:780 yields 1.11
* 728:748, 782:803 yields 1.05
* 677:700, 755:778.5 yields 1.22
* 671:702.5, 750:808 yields 1.22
